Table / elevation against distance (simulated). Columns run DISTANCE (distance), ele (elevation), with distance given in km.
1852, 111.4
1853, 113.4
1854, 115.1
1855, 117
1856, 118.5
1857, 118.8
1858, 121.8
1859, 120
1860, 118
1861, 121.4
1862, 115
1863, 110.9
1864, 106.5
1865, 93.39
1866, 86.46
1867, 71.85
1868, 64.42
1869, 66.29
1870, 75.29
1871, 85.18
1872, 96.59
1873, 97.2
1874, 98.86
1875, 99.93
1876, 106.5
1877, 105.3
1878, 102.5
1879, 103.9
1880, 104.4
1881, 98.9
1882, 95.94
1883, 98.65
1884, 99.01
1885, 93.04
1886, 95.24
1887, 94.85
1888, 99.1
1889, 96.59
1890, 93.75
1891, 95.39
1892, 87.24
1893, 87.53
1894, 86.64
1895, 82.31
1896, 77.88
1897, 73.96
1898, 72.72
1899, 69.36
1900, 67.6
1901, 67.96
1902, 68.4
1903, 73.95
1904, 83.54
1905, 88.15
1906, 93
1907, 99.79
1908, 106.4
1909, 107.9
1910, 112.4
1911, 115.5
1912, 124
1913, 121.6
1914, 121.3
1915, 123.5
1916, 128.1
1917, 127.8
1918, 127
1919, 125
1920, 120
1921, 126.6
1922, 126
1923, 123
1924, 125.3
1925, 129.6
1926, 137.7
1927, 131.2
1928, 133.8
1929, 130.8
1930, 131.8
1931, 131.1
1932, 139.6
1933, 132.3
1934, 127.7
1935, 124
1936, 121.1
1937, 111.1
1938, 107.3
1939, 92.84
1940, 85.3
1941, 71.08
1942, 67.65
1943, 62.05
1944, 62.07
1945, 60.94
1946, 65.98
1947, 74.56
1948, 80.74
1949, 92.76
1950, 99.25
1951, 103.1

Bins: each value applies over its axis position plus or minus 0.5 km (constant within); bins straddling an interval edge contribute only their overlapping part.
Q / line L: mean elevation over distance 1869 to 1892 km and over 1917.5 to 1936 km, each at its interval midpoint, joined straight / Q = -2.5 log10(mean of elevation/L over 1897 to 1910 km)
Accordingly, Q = 0.32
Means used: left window 96.2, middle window 84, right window 129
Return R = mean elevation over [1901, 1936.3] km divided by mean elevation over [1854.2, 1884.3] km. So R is 1.17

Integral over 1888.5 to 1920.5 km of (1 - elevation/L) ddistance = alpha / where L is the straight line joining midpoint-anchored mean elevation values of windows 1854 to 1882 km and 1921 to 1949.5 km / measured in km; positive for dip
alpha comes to 2.0 km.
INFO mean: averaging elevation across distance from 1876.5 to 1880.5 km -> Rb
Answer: 104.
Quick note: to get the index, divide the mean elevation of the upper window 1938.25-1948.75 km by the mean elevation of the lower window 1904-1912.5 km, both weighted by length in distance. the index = 0.70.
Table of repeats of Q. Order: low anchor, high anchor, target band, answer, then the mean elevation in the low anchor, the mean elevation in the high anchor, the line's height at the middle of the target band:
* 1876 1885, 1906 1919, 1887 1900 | 0.25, 101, 117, 108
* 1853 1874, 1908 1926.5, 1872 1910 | 0.22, 101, 123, 112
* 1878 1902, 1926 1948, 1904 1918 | -0.18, 88.6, 103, 95.2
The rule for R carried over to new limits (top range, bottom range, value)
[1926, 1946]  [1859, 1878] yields 1.10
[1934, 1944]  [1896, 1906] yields 1.25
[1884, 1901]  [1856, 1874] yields 0.87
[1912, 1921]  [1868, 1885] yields 1.31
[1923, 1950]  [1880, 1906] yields 1.22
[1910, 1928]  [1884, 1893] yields 1.33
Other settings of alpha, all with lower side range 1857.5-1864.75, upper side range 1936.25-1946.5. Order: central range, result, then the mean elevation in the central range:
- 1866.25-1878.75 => 2.4 km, 89.4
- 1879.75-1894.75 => 1.3 km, 94.7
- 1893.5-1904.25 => 2.6 km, 74.7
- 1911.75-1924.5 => -4.9 km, 125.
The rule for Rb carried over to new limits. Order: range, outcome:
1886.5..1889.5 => 96.8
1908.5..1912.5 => 115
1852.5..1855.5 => 115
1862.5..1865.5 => 104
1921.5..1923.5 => 124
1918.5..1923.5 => 124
